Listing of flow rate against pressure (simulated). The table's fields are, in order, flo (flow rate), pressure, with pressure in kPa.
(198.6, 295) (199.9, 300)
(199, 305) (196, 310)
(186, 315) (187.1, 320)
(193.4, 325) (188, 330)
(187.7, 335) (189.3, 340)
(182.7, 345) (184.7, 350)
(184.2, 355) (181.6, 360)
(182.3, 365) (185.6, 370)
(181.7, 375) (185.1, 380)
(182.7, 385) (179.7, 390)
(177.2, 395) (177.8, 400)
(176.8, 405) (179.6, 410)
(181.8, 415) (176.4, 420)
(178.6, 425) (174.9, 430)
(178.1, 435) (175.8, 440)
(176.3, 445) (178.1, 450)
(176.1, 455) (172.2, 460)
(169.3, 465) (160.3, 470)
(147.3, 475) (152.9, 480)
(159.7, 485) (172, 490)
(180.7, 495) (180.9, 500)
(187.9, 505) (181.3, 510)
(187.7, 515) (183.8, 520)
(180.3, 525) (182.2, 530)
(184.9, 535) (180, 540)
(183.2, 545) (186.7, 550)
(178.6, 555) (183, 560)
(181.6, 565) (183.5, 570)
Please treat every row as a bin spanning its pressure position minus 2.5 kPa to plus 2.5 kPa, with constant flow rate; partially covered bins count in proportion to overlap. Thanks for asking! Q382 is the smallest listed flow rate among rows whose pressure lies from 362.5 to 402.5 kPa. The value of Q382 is 177.2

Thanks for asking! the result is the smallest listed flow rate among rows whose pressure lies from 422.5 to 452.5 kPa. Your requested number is 174.9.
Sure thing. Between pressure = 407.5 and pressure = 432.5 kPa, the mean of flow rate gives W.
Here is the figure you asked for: 178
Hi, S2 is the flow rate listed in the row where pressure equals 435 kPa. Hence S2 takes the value 178.1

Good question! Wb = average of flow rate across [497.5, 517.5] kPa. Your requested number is 184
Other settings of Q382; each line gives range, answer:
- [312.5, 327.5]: 186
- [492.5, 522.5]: 180.7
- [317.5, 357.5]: 182.7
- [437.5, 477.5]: 147.3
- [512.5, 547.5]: 180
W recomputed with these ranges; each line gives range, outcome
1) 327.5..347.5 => 187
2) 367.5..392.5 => 183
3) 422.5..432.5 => 177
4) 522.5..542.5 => 182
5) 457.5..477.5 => 162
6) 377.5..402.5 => 180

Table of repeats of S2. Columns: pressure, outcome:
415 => 181.8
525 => 180.3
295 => 198.6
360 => 181.6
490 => 172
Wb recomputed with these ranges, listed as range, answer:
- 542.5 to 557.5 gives 183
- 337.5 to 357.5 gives 185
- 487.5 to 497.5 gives 176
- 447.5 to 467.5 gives 174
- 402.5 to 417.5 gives 179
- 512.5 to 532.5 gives 184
